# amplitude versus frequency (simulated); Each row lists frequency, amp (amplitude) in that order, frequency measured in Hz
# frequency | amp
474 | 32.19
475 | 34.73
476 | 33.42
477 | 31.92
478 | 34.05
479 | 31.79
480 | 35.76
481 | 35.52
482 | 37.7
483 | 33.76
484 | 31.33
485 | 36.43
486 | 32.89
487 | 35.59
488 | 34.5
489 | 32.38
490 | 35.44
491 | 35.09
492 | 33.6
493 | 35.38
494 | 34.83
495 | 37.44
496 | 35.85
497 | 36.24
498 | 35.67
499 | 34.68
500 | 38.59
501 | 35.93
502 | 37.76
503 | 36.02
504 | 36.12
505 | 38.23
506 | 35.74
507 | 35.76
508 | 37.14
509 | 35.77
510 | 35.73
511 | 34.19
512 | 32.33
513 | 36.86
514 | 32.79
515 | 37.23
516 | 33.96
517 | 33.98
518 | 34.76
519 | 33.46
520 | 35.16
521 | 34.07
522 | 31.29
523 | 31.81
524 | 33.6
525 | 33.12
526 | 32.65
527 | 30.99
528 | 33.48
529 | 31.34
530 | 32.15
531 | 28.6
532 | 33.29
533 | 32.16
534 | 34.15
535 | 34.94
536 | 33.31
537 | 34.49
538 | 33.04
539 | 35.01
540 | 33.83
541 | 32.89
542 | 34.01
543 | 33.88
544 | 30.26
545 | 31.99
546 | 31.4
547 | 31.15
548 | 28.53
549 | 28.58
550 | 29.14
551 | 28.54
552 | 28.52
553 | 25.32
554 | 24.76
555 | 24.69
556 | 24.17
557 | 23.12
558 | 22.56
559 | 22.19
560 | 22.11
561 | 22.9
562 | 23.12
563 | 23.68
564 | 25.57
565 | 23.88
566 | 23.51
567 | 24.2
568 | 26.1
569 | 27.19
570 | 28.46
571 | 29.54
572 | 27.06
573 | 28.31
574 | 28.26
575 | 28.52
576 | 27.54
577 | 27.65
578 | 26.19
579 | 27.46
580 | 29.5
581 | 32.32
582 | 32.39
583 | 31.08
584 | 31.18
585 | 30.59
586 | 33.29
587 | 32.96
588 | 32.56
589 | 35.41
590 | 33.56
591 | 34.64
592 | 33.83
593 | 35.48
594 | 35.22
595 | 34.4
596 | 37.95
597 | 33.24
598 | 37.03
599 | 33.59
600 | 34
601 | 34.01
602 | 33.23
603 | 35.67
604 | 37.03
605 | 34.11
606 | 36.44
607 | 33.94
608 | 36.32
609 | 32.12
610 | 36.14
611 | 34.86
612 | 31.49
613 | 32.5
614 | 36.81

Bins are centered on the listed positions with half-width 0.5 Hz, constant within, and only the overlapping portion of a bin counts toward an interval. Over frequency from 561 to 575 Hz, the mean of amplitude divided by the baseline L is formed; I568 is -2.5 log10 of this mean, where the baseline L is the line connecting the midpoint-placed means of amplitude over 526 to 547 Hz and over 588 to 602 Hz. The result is 0.28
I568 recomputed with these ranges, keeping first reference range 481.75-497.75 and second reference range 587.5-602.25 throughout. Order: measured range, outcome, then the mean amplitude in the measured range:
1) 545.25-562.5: 0.31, 26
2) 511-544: 0.04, 33.4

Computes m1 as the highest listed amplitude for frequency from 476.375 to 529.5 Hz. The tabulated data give 38.59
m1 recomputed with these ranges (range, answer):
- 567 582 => 32.39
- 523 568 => 35.01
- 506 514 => 37.14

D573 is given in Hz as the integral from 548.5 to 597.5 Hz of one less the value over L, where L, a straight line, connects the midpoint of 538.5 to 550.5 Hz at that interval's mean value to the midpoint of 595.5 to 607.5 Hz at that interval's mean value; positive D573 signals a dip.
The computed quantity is 7.1 Hz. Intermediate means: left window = 31.7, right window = 35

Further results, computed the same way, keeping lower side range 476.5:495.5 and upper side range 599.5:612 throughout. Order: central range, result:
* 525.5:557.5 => 3.5 Hz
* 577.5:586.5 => 1.1 Hz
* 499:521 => -0.6 Hz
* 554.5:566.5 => 3.9 Hz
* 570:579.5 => 1.9 Hz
